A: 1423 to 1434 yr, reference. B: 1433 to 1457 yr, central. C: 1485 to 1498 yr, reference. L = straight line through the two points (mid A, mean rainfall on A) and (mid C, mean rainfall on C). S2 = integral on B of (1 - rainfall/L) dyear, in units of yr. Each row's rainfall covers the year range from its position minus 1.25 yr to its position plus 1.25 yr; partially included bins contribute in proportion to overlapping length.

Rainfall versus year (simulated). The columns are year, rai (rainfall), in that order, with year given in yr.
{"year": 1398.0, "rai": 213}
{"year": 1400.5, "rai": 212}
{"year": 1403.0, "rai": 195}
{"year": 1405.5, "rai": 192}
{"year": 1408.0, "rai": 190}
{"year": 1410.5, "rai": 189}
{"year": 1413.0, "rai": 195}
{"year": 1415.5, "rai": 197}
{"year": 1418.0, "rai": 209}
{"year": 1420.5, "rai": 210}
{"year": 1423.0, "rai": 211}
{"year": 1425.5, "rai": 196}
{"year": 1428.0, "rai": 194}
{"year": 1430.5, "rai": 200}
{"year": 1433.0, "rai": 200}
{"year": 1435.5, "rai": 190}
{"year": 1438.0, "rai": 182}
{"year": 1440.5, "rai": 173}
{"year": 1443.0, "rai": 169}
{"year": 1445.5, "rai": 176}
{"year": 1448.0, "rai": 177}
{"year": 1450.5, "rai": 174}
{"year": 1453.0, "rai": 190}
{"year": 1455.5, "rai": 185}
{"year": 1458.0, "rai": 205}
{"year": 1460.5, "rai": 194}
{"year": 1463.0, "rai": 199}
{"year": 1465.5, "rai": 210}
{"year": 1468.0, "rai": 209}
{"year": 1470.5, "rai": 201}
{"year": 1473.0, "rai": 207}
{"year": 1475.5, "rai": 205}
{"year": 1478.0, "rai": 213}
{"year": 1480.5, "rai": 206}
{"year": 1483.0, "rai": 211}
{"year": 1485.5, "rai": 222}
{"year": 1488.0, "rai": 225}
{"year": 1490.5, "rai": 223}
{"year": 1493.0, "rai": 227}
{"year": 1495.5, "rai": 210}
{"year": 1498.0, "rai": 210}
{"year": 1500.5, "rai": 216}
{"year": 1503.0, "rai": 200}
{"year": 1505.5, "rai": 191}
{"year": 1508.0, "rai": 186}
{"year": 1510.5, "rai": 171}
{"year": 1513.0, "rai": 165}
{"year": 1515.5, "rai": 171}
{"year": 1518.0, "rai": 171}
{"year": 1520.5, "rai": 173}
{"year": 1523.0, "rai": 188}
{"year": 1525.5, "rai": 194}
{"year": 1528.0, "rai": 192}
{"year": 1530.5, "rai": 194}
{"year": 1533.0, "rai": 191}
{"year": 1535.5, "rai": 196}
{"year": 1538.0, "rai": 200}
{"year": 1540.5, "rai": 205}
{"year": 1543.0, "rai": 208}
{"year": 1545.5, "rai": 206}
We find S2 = 2.77 yr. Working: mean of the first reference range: 199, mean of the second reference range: 220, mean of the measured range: 181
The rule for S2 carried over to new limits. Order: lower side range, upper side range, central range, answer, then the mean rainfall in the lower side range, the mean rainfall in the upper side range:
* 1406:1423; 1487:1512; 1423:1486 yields 2.0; 199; 205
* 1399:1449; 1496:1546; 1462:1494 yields -3.3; 193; 191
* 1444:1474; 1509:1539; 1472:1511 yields -4.1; 194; 184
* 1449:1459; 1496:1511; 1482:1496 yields -1.8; 188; 198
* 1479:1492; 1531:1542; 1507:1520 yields 2.2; 218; 198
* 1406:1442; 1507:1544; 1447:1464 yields 0.3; 195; 187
